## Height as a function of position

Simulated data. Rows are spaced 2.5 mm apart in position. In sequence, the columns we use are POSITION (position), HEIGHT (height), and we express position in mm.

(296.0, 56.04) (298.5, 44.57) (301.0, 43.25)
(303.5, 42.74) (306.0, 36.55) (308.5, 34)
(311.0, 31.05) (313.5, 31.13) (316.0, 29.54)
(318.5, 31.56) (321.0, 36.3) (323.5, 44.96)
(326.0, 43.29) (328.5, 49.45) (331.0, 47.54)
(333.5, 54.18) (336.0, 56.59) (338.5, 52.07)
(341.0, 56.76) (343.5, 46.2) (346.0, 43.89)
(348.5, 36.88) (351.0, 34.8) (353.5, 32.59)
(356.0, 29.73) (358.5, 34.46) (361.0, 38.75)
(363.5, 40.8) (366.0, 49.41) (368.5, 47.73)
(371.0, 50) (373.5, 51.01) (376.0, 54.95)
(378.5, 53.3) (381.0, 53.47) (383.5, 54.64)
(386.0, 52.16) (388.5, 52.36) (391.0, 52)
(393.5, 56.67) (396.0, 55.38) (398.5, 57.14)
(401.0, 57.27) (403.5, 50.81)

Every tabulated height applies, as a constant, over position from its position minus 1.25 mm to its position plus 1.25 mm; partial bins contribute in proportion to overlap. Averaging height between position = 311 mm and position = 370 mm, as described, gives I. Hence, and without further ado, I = 41.9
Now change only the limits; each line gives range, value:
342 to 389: 45.1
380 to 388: 53.3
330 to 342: 53.5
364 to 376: 49.6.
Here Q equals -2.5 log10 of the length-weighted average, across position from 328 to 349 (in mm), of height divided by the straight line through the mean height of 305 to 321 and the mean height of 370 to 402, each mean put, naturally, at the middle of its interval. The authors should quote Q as -0.24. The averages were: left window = 32.6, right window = 53.9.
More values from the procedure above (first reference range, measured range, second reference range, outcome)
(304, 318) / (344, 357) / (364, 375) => 0.20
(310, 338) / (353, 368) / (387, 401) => 0.26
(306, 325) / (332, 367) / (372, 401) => 0.00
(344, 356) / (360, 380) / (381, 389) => -0.05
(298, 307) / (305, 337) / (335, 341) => 0.21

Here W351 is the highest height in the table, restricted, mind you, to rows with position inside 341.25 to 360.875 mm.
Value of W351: 46.2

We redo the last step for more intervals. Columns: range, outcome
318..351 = 56.76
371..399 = 57.14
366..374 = 51.01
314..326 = 44.96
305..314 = 36.55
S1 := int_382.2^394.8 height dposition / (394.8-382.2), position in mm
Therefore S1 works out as 53.6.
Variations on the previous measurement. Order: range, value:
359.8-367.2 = 43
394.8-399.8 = 56.3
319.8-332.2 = 44.3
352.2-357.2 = 31.2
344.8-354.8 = 37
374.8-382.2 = 53.9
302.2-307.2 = 39.7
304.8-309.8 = 35.2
